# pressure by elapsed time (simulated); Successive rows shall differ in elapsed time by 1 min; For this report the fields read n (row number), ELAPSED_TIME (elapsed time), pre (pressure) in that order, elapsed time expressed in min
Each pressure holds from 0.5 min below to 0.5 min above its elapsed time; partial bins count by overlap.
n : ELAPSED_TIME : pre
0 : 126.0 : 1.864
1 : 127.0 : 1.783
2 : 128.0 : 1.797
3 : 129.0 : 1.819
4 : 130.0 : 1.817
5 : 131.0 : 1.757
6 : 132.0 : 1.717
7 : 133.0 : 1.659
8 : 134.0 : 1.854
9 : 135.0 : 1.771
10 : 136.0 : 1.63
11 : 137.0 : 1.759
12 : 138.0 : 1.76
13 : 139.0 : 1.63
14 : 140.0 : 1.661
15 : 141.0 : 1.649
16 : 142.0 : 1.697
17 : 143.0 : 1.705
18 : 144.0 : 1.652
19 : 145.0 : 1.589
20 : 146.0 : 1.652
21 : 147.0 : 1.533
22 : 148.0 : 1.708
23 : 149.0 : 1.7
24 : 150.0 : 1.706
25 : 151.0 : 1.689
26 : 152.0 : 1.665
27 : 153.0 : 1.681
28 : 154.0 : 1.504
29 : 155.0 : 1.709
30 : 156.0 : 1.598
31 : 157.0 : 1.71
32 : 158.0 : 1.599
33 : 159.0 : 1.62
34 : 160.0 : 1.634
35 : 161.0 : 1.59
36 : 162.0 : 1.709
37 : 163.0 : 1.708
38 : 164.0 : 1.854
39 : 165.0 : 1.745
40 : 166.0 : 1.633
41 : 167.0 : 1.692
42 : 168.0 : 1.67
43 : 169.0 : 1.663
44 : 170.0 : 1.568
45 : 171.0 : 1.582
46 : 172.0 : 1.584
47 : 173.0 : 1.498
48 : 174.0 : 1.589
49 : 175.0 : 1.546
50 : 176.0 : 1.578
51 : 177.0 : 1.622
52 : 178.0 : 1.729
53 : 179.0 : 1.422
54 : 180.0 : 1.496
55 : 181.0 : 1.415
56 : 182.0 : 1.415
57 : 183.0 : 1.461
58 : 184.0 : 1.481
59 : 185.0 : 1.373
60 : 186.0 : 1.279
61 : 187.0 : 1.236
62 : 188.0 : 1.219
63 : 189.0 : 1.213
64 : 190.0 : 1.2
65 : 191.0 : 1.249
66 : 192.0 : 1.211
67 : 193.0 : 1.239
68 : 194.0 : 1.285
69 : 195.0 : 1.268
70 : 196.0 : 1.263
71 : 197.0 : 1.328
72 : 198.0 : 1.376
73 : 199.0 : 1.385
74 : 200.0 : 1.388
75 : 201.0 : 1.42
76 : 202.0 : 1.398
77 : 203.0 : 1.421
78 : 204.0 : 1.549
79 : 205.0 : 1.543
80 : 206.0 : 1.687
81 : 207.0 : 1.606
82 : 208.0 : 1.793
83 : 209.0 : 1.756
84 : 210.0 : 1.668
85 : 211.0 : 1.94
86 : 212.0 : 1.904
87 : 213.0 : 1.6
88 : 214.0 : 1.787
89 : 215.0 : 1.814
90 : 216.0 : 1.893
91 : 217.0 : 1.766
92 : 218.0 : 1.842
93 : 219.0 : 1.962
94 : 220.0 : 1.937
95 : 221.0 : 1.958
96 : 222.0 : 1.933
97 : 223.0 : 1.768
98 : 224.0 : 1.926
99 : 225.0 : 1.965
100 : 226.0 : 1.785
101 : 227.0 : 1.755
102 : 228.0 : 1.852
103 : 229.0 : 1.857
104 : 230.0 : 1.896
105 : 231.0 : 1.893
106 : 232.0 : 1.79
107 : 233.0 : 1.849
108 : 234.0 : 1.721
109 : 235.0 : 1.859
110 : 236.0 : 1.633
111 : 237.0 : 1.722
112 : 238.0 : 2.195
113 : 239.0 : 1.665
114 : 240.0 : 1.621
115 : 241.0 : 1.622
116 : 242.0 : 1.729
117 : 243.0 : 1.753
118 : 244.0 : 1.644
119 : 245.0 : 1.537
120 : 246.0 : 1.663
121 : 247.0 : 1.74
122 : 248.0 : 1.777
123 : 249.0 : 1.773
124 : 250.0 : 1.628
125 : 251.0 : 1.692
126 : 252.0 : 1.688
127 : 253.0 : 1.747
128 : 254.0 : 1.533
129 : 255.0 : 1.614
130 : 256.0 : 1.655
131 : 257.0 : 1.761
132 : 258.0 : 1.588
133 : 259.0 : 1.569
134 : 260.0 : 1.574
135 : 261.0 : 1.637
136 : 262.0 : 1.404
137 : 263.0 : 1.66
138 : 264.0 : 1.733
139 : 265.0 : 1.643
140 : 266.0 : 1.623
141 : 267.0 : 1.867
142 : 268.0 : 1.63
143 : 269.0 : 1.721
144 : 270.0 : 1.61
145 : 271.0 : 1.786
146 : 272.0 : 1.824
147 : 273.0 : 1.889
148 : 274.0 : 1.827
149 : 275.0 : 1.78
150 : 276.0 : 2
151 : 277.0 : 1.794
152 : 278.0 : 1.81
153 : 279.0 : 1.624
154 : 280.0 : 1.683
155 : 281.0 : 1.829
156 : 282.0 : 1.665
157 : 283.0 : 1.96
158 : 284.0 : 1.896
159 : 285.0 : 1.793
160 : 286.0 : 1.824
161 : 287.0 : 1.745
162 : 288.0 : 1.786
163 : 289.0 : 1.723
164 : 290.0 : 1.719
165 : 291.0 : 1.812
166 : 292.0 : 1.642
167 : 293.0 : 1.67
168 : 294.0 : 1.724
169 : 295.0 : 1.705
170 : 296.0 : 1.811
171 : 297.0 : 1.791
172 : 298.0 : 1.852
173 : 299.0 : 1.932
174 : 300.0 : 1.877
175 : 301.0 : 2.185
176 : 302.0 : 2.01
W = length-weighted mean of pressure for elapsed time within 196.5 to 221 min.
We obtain 1.66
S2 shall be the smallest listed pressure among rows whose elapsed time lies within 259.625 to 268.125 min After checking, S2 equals 1.404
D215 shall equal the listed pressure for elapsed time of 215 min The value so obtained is 1.814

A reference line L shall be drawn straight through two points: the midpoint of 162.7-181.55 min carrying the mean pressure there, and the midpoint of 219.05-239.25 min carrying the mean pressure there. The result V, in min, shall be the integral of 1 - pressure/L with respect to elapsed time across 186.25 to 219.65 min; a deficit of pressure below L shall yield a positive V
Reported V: 4.3 min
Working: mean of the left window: 1.61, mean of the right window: 1.85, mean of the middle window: 1.52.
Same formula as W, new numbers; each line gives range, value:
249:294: 1.72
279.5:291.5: 1.79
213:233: 1.86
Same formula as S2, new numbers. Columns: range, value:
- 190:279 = 1.2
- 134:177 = 1.498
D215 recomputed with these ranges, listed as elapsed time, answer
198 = 1.376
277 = 1.794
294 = 1.724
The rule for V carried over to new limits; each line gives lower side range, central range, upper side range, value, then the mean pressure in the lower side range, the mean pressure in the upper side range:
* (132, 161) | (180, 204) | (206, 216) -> 5.55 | 1.67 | 1.77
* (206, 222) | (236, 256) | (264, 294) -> 1.01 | 1.81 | 1.76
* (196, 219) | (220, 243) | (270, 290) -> -1.85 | 1.63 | 1.8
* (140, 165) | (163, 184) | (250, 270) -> 0.90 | 1.66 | 1.65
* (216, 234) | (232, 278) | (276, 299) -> 2.73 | 1.86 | 1.77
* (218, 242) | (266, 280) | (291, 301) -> 0.30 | 1.83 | 1.8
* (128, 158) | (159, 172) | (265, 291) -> 0.29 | 1.69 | 1.77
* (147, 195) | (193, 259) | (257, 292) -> -2.06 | 1.53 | 1.74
